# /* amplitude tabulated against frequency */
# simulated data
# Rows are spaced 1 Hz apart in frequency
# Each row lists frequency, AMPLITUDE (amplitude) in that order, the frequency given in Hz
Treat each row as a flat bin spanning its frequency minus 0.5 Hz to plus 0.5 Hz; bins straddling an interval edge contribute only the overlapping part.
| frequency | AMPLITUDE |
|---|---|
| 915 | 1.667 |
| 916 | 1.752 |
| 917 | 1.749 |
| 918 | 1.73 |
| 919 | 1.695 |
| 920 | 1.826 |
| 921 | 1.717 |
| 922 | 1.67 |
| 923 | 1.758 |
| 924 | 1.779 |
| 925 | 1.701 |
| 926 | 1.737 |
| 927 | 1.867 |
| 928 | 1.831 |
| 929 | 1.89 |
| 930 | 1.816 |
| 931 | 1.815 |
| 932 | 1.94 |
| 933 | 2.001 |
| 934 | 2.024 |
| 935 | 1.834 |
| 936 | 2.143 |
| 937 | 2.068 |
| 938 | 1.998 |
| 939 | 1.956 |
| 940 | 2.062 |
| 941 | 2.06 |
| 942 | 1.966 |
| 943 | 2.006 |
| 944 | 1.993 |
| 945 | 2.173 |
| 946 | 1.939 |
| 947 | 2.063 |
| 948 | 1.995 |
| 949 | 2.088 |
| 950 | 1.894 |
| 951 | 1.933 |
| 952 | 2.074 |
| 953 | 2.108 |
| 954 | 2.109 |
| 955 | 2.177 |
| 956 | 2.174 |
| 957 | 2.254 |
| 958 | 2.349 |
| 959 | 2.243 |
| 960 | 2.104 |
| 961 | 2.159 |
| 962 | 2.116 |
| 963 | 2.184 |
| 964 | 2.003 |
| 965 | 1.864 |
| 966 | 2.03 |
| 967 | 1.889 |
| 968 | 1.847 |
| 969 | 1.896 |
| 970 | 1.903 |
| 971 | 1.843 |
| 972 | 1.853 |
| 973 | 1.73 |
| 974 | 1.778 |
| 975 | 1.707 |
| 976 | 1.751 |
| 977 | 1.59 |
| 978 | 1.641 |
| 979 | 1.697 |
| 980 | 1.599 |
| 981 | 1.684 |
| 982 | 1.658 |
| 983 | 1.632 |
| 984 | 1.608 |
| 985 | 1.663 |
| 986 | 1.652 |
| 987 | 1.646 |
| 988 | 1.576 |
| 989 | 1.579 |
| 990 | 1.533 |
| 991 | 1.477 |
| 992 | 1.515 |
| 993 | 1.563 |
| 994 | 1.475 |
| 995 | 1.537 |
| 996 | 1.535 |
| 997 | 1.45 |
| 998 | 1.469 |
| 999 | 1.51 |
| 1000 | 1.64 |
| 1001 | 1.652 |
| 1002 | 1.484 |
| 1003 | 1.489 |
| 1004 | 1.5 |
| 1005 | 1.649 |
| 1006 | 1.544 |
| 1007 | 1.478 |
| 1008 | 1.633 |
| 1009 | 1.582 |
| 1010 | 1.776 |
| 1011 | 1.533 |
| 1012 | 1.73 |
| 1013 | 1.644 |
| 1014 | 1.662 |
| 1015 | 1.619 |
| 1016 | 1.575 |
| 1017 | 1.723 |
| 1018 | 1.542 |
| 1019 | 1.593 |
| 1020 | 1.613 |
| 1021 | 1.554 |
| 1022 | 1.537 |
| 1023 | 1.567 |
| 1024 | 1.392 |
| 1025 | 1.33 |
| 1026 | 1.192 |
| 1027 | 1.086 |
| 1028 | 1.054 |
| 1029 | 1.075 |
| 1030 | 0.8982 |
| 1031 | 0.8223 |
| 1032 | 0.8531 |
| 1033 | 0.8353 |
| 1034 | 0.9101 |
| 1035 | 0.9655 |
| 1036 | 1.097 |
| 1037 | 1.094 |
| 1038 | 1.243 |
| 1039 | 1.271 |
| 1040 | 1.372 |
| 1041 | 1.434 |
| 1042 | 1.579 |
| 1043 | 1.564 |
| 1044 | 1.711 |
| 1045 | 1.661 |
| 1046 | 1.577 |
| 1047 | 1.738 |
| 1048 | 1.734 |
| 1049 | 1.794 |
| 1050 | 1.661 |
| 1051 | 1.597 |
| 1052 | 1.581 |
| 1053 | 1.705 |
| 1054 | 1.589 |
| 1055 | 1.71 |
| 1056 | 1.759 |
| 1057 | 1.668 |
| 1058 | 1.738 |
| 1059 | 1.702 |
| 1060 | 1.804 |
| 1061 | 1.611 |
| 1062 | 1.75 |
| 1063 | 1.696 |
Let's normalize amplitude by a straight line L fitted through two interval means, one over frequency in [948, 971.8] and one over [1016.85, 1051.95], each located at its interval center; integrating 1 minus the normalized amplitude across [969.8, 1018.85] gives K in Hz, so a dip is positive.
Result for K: 3.1 Hz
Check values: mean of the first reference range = 2.05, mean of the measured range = 1.62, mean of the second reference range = 1.36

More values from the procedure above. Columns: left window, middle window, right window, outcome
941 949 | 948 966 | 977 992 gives -1.9 Hz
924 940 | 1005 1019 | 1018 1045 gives -2.3 Hz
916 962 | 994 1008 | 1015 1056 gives 0.6 Hz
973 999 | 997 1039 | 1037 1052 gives 4.9 Hz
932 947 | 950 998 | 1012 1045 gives -1.5 Hz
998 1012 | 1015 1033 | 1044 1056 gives 3.4 Hz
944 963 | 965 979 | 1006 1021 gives 1.1 Hz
